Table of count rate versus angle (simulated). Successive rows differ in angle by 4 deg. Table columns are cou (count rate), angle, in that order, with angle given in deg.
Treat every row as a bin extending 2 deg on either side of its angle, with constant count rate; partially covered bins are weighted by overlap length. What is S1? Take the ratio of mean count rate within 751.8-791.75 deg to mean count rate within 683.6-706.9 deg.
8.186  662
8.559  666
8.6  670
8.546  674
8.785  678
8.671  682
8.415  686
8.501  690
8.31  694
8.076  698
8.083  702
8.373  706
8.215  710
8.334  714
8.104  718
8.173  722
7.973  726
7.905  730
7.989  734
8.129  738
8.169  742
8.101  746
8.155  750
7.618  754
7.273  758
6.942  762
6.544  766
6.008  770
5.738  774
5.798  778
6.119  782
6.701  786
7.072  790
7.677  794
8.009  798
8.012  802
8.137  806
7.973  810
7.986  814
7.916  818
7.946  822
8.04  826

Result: 0.79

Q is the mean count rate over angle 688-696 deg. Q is 8.41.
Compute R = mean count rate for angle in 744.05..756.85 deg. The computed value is 7.91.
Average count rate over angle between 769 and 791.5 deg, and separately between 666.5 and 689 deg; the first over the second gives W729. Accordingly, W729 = 0.72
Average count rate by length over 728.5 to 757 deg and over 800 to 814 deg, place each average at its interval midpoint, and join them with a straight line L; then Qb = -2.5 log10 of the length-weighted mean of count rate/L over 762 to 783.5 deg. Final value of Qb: 0.29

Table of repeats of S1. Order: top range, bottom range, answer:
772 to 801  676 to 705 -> 0.81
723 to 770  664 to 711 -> 0.91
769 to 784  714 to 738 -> 0.73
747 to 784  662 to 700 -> 0.79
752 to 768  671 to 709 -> 0.84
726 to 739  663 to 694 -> 0.93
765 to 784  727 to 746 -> 0.75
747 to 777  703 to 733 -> 0.85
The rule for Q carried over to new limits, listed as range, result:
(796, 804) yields 8.01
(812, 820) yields 7.95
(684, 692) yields 8.46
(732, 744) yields 8.1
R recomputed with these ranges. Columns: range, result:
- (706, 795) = 7.42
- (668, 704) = 8.44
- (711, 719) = 8.23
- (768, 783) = 5.9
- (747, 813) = 7.14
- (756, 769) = 6.85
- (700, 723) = 8.22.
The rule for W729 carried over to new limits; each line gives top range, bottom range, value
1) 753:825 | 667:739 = 0.87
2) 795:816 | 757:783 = 1.27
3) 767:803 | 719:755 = 0.84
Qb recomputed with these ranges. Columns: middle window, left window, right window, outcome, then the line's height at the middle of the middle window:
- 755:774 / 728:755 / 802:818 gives 0.21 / 8.02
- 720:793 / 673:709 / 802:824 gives 0.13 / 8.19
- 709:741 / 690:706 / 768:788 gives -0.08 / 7.5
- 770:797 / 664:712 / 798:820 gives 0.23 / 8.09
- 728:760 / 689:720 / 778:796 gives -0.05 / 7.54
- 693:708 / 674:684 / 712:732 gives 0.03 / 8.39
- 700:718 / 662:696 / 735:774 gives -0.02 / 8.07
